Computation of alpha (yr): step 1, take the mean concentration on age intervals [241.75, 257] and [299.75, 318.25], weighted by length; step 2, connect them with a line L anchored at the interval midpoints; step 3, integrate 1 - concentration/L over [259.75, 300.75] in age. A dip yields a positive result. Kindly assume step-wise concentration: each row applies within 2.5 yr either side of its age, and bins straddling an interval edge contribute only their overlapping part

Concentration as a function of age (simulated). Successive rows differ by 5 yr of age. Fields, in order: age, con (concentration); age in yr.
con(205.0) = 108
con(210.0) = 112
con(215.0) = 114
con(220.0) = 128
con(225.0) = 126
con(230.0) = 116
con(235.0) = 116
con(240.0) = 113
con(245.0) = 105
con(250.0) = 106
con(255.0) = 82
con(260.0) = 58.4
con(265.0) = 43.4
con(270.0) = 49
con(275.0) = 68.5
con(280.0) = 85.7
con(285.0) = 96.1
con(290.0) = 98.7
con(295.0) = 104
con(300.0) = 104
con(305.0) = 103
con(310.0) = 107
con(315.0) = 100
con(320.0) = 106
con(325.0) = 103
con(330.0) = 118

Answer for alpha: 9.2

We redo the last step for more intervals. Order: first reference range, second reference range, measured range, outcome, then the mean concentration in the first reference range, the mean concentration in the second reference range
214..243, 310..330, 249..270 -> 8.7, 119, 105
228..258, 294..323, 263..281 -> 7.7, 105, 104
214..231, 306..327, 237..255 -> 2.0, 122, 104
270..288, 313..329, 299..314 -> -1.4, 79.1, 104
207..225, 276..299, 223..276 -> 9.4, 119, 94.8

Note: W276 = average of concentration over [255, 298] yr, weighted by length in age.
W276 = 76.2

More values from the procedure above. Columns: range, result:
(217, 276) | 93.4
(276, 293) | 91.6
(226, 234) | 118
